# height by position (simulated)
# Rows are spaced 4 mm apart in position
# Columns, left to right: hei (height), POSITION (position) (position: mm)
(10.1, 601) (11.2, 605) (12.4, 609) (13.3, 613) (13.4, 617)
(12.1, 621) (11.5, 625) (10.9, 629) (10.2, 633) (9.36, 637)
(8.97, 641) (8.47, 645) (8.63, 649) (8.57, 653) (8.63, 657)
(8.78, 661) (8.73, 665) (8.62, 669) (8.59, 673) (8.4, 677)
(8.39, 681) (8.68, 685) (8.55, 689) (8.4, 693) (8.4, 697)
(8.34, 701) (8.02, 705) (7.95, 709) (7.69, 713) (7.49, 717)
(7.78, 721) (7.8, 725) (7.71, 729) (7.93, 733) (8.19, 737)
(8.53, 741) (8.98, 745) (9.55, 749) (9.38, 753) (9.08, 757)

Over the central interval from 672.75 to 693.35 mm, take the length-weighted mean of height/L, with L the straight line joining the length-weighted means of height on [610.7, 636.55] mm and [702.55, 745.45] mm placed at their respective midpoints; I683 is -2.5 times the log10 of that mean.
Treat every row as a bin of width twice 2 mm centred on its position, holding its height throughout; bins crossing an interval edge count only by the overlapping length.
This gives 0.12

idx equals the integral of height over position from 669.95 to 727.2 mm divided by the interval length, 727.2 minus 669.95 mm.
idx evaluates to 8.18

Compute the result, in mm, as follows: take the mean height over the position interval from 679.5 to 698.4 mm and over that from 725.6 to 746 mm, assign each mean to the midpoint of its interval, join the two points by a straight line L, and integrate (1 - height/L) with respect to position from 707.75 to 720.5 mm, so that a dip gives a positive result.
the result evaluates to 1.0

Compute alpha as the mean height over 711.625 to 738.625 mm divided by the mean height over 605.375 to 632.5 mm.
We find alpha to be 0.64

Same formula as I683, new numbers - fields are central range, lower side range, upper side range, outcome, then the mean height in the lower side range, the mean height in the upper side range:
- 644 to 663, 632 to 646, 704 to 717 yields 0.040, 9.24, 7.82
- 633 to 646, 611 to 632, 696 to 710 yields 0.225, 12.1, 8.18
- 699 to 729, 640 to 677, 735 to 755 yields 0.126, 8.64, 8.93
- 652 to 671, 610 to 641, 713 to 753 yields 0.192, 11.4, 8.25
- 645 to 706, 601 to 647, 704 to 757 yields 0.138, 11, 8.27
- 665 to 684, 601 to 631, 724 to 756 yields 0.211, 12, 8.55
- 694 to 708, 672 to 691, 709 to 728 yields -0.019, 8.52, 7.72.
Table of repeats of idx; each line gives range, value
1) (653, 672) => 8.67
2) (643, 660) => 8.59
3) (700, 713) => 8.02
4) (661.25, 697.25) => 8.55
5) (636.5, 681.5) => 8.67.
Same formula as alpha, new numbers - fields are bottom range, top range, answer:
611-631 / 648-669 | 0.71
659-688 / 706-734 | 0.90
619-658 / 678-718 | 0.84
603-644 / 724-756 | 0.76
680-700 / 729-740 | 0.95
